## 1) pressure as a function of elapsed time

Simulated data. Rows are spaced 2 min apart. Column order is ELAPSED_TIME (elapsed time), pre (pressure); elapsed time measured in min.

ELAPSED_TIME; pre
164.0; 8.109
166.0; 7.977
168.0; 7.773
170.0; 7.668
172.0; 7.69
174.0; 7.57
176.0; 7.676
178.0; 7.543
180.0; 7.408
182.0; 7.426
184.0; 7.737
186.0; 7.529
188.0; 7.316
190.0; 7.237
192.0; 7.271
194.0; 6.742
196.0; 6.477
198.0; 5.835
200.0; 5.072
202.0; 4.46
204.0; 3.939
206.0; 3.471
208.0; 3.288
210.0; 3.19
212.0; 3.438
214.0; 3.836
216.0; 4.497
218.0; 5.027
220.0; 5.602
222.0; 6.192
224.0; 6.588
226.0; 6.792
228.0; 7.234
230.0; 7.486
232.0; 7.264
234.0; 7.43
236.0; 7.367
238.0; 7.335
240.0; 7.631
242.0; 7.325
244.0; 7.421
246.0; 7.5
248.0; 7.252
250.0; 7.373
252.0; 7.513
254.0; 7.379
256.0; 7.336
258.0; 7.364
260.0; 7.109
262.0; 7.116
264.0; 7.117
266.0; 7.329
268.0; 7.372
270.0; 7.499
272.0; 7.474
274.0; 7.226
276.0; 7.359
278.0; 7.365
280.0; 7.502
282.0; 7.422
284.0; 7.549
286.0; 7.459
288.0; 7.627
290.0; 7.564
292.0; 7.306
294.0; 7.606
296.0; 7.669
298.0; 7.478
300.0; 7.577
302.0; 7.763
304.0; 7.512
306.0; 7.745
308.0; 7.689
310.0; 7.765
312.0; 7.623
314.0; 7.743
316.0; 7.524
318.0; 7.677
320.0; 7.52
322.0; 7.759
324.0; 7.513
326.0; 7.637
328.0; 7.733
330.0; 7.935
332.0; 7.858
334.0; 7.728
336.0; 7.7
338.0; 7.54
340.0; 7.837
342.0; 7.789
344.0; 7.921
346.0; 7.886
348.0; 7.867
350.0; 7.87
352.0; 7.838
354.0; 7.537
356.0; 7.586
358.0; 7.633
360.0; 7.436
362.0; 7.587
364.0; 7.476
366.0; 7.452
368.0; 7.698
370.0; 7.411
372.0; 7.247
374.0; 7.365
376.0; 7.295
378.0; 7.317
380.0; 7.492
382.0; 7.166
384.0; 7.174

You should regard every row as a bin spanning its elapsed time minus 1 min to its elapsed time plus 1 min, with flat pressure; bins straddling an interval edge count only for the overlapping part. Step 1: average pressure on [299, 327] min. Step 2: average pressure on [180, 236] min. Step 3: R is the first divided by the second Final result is 1.29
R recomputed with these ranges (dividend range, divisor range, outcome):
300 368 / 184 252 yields 1.24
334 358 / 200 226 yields 1.70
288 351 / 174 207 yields 1.19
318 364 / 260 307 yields 1.03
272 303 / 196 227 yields 1.56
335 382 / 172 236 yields 1.24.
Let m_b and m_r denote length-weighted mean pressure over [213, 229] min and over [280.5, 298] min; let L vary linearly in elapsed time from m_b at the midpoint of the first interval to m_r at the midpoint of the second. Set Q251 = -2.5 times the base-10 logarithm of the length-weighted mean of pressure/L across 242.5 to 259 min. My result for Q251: -0.14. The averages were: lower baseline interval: 5.72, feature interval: 7.39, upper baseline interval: 7.52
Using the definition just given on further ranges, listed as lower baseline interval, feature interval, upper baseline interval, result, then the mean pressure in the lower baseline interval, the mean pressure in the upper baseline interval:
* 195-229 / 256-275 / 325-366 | -0.20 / 5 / 7.71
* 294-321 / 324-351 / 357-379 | -0.03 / 7.64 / 7.45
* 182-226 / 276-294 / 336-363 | -0.11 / 5.54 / 7.72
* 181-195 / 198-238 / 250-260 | 0.33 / 7.32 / 7.37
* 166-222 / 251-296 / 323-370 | -0.07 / 6.06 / 7.69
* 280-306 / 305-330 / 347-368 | -0.01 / 7.55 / 7.63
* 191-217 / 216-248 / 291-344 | -0.25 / 4.73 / 7.67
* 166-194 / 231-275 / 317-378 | 0.03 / 7.51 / 7.64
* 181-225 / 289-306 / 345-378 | -0.12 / 5.55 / 7.57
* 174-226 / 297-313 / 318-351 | -0.04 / 5.85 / 7.75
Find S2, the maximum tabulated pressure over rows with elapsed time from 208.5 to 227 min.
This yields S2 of 6.792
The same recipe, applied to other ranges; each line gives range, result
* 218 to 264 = 7.631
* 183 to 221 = 7.737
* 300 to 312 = 7.765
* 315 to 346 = 7.935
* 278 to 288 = 7.627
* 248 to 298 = 7.669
